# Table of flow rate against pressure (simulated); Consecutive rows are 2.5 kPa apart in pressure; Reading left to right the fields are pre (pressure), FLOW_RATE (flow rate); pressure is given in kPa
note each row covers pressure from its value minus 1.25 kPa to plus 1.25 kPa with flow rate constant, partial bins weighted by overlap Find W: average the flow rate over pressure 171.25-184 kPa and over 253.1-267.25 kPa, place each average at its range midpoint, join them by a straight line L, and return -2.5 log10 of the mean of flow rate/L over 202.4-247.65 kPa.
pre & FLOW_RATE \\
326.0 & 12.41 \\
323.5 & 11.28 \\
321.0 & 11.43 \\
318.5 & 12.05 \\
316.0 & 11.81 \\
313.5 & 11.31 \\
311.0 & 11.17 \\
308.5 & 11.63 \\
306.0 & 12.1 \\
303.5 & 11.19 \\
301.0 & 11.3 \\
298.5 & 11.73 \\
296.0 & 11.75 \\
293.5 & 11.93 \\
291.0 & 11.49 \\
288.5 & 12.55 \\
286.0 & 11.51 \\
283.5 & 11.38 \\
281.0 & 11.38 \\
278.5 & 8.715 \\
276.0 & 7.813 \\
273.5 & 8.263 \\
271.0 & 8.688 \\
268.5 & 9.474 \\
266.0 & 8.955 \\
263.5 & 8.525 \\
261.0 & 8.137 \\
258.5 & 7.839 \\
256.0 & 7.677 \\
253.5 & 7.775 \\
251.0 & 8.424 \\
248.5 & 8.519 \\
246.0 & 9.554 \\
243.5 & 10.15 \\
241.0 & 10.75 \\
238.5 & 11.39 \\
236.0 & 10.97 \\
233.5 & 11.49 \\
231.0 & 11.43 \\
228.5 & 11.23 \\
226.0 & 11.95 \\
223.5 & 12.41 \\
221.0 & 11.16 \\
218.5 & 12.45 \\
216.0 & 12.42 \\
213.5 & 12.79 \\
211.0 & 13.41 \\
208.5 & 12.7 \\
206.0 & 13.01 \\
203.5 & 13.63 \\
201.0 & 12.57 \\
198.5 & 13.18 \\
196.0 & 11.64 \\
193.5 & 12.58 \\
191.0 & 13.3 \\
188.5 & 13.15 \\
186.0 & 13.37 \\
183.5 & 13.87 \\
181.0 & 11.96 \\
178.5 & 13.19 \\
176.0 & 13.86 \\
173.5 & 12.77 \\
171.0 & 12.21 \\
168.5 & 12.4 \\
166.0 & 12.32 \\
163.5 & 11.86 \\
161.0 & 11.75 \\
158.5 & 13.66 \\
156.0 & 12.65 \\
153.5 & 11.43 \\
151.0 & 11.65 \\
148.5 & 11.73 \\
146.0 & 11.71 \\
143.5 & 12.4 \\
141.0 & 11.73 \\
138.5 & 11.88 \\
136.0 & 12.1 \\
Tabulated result -0.153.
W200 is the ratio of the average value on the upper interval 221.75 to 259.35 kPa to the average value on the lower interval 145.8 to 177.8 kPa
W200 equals 0.8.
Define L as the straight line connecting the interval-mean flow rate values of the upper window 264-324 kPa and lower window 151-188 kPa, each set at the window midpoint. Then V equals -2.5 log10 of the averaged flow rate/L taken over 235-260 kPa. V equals 0.24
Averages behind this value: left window 12.6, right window 10.8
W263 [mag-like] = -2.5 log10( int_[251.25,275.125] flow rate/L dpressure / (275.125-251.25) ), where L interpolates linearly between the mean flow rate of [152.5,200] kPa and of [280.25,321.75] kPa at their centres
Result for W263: 0.39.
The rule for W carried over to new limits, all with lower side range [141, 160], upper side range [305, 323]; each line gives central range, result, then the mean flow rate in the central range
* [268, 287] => 0.21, 9.64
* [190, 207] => -0.07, 12.8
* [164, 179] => -0.06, 12.7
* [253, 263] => 0.43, 7.91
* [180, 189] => -0.09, 13.1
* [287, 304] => 0.00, 11.7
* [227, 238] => 0.05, 11.3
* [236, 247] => 0.13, 10.5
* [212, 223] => -0.03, 12.2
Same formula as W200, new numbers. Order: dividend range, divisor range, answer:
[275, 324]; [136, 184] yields 0.92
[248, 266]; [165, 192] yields 0.63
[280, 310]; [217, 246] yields 1.03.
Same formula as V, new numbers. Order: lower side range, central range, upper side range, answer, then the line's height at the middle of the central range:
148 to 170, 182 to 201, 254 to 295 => -0.13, 11.5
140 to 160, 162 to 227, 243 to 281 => -0.19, 10.7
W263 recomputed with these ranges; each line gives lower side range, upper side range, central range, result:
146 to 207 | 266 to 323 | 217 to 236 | 0.02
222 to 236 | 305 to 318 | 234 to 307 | 0.16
